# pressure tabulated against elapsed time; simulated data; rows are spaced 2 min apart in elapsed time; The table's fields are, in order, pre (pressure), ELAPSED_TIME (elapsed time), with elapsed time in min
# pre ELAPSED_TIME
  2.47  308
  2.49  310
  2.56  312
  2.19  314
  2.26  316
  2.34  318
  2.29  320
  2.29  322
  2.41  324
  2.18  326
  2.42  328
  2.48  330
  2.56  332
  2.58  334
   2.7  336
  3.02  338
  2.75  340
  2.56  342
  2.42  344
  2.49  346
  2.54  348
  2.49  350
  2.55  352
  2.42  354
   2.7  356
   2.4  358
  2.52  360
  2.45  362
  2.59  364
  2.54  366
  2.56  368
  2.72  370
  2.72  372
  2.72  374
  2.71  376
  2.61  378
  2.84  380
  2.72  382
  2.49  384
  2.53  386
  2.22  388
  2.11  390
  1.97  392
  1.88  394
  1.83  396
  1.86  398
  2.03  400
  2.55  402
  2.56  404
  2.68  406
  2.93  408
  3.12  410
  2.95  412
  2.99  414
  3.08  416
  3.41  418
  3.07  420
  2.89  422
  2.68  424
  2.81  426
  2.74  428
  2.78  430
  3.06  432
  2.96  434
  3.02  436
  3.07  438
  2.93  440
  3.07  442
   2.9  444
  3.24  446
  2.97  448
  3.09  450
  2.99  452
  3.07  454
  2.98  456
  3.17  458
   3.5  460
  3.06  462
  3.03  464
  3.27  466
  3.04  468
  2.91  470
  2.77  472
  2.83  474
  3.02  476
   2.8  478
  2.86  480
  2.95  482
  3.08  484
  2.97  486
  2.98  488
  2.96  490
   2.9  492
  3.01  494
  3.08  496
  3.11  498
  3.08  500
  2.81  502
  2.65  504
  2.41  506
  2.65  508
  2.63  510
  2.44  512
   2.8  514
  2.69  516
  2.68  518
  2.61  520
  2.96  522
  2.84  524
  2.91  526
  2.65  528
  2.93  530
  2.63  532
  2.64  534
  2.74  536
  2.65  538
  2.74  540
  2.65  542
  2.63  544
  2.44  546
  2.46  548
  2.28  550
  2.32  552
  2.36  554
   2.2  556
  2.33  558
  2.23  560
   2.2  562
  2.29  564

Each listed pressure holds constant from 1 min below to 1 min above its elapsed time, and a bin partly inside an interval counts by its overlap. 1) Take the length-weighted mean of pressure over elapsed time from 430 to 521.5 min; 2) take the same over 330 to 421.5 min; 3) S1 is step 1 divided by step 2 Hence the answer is 1.1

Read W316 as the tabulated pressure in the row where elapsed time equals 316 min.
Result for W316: 2.26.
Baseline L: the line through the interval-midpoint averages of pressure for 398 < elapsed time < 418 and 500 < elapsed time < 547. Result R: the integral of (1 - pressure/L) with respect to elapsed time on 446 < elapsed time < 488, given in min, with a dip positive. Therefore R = -4.62 min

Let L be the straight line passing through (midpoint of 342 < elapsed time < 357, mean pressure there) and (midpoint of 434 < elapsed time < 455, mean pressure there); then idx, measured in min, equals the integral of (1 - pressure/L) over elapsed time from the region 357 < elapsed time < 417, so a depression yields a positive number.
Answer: 4.2 min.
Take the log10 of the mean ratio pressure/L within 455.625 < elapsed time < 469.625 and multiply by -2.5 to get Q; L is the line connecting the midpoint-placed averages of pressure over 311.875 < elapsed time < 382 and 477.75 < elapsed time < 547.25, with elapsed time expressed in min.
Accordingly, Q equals -0.162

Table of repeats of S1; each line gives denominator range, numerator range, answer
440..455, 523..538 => 0.91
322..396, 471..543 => 1.12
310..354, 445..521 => 1.18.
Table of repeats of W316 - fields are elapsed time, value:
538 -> 2.65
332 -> 2.56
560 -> 2.23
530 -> 2.93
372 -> 2.72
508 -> 2.65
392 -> 1.97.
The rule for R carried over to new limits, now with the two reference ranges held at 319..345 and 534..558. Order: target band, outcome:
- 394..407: 1.47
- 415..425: -2.08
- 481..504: -4.40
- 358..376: -0.63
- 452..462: -2.58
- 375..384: -0.67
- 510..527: -1.61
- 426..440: -2.37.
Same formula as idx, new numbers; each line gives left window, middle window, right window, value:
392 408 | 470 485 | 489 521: -1.5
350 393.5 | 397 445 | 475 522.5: -3.5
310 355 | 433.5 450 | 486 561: -2.7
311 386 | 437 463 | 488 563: -4.7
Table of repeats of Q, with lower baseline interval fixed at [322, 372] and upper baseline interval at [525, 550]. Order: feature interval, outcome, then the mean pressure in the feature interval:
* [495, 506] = -0.10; 2.9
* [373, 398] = 0.09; 2.36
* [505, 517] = 0.02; 2.6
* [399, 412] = -0.04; 2.67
